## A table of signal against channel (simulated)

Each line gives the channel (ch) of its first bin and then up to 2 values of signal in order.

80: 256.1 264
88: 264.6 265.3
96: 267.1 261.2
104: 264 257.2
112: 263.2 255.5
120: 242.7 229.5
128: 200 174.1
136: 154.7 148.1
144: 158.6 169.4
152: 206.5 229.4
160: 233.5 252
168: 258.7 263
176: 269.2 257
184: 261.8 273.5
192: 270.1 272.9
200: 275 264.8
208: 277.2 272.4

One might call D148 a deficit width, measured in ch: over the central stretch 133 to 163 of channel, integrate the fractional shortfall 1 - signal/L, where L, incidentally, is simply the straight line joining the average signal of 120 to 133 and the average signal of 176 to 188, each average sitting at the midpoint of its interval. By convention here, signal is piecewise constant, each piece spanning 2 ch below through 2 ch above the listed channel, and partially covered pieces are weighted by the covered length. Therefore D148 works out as 5.7 ch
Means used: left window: 210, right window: 263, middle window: 188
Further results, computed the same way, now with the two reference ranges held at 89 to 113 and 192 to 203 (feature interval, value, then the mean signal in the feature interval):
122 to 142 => 6.37 ch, 181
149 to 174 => 2.91 ch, 238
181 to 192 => 0.17 ch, 267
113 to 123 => 0.61 ch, 249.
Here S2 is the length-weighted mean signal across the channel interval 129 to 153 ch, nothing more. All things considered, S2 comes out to 168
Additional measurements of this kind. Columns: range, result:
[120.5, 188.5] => 219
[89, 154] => 221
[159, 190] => 259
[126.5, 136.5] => 178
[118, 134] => 212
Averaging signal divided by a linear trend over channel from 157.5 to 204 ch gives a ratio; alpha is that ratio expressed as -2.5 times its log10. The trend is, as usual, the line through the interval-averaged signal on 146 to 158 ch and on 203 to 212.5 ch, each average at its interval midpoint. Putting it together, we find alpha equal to -0.11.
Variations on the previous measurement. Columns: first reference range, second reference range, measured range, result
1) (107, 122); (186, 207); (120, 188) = 0.20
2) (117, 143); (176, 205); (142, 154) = 0.21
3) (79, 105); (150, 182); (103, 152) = 0.22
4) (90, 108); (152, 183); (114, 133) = 0.16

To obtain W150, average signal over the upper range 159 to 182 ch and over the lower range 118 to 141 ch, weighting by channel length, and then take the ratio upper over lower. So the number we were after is 1.3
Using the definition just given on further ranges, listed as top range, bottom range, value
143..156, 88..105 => 0.71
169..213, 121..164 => 1.38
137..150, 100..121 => 0.61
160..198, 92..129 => 1.05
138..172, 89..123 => 0.81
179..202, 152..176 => 1.09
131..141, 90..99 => 0.60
